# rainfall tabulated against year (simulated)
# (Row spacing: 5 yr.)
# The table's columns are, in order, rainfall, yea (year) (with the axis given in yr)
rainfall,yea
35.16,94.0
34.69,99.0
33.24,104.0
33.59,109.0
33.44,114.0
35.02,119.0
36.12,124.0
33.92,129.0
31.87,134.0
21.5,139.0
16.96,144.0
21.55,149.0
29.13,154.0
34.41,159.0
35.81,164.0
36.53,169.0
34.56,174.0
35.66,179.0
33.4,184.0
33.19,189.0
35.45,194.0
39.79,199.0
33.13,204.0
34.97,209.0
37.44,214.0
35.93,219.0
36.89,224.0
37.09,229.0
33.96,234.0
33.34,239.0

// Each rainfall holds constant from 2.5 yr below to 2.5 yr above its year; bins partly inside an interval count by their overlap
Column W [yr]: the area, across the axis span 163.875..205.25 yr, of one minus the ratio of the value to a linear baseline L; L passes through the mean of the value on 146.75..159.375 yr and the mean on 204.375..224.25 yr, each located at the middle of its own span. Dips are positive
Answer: -4.7 yr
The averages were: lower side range 27.5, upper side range 35.9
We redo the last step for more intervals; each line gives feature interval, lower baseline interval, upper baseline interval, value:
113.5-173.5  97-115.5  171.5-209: 6.5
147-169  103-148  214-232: 0.9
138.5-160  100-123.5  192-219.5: 6.5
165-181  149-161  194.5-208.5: -1.8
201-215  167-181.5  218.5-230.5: 0.5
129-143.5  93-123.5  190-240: 3.4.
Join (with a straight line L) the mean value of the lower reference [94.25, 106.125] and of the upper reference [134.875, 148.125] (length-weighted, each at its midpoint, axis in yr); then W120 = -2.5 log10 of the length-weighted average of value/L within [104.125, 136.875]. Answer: -0.224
